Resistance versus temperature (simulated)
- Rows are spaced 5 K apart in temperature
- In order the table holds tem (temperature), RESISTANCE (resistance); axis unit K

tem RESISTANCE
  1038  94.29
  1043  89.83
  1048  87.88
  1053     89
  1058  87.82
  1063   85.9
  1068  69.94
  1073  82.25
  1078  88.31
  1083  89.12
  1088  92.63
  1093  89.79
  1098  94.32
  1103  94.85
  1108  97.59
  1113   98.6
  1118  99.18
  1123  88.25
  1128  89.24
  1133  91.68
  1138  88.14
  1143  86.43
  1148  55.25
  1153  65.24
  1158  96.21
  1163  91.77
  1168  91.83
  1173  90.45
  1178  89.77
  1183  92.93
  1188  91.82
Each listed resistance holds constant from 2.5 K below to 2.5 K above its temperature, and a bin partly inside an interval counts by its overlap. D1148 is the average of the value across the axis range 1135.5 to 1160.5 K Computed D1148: 78.3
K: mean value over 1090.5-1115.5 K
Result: 95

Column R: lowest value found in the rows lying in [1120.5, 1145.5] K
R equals 86.43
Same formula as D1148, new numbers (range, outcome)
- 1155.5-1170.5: 93.3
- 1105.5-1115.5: 98.1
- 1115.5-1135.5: 92.1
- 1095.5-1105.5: 94.6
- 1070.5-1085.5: 86.6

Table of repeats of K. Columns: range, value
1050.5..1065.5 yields 87.6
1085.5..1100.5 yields 92.2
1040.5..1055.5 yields 88.9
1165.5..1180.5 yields 90.7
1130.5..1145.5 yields 88.8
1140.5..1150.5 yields 70.8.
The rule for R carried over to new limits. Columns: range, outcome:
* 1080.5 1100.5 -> 89.12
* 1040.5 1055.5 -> 87.88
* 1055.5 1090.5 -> 69.94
